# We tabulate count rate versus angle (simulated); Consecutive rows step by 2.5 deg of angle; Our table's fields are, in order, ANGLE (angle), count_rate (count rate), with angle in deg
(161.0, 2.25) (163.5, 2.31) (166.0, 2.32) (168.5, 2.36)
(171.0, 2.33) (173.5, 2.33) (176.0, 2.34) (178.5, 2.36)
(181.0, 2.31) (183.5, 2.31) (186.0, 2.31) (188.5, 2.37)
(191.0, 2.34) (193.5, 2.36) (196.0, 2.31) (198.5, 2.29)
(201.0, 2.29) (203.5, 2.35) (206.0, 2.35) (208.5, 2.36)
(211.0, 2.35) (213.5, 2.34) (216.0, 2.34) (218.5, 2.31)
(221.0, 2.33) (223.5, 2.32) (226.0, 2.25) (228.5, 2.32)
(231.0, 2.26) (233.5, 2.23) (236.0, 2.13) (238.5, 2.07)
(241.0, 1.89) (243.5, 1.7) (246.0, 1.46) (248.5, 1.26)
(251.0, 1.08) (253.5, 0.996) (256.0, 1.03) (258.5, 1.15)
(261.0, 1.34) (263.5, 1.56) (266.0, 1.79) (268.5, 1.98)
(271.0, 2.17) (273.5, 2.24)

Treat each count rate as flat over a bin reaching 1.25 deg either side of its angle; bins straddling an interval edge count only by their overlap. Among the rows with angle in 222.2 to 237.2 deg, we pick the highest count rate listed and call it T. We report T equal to 2.32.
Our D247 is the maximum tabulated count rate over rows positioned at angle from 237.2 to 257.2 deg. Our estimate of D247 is 2.07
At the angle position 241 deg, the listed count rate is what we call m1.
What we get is 1.89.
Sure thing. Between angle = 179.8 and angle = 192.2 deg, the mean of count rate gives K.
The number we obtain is 2.33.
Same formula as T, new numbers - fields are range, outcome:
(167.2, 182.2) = 2.36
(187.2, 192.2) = 2.37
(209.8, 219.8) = 2.35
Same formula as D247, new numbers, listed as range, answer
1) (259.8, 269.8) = 1.98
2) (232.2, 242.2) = 2.23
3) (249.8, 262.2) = 1.34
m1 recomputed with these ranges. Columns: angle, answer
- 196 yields 2.31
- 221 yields 2.33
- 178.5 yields 2.36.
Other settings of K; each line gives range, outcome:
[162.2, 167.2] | 2.31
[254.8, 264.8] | 1.27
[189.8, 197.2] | 2.34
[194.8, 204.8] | 2.31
